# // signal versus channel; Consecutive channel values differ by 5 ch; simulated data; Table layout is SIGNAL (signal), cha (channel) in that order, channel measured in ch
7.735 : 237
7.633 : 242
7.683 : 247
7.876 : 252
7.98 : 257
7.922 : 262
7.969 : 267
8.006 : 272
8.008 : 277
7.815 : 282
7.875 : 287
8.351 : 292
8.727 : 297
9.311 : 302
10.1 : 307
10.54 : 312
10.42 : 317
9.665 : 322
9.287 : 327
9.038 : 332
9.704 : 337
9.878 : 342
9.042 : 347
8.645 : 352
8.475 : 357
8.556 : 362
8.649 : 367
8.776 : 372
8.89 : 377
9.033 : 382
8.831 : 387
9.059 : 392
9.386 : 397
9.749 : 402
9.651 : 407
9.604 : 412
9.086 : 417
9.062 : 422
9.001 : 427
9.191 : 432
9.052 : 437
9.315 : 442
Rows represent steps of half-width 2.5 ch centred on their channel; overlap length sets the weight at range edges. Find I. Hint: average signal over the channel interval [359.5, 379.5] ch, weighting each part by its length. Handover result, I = 8.72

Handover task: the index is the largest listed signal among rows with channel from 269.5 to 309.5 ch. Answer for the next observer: 10.1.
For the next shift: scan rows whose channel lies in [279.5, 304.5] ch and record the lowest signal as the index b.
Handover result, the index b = 7.815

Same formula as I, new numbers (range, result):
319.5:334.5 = 9.33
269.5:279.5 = 8.01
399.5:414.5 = 9.67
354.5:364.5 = 8.52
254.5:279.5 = 7.98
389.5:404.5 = 9.4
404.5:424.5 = 9.35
